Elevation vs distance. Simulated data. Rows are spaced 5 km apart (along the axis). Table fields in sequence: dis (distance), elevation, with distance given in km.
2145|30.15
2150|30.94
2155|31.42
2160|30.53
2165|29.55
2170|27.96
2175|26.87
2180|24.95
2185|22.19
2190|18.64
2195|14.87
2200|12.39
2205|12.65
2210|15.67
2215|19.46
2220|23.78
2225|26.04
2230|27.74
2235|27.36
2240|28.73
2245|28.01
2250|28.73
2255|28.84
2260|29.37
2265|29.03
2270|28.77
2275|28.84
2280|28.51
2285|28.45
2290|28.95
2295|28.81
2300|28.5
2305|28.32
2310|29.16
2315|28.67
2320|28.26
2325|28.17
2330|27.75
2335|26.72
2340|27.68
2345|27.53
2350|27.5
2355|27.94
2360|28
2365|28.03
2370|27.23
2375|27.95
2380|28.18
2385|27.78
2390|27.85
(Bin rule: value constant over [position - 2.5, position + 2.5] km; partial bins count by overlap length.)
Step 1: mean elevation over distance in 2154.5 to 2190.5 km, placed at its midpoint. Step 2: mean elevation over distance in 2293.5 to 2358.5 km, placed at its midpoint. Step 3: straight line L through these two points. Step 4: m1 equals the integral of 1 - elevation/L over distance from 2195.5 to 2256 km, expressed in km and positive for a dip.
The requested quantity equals 9.6 km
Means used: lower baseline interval 26.7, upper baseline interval 28.1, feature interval 22.9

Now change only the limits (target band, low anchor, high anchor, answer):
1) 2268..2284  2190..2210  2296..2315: -2.63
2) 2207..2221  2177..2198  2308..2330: 1.87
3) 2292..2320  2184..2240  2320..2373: -3.48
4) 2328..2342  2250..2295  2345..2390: 0.40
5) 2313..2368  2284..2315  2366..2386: 0.77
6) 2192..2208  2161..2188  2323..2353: 7.85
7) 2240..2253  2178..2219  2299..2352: -4.12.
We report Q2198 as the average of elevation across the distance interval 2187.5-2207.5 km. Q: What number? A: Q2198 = 14.6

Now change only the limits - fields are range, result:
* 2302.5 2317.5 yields 28.7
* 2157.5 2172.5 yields 29.3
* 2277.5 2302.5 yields 28.6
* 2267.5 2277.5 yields 28.8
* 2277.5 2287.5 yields 28.5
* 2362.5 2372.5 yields 27.6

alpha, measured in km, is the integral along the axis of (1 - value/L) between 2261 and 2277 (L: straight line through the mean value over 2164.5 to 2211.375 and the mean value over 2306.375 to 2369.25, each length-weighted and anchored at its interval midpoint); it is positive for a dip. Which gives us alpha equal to -2.9 km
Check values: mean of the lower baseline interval 20.3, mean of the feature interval 28.9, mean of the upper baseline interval 27.9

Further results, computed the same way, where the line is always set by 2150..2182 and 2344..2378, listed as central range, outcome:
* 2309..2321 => -0.3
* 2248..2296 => -1.0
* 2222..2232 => 0.6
